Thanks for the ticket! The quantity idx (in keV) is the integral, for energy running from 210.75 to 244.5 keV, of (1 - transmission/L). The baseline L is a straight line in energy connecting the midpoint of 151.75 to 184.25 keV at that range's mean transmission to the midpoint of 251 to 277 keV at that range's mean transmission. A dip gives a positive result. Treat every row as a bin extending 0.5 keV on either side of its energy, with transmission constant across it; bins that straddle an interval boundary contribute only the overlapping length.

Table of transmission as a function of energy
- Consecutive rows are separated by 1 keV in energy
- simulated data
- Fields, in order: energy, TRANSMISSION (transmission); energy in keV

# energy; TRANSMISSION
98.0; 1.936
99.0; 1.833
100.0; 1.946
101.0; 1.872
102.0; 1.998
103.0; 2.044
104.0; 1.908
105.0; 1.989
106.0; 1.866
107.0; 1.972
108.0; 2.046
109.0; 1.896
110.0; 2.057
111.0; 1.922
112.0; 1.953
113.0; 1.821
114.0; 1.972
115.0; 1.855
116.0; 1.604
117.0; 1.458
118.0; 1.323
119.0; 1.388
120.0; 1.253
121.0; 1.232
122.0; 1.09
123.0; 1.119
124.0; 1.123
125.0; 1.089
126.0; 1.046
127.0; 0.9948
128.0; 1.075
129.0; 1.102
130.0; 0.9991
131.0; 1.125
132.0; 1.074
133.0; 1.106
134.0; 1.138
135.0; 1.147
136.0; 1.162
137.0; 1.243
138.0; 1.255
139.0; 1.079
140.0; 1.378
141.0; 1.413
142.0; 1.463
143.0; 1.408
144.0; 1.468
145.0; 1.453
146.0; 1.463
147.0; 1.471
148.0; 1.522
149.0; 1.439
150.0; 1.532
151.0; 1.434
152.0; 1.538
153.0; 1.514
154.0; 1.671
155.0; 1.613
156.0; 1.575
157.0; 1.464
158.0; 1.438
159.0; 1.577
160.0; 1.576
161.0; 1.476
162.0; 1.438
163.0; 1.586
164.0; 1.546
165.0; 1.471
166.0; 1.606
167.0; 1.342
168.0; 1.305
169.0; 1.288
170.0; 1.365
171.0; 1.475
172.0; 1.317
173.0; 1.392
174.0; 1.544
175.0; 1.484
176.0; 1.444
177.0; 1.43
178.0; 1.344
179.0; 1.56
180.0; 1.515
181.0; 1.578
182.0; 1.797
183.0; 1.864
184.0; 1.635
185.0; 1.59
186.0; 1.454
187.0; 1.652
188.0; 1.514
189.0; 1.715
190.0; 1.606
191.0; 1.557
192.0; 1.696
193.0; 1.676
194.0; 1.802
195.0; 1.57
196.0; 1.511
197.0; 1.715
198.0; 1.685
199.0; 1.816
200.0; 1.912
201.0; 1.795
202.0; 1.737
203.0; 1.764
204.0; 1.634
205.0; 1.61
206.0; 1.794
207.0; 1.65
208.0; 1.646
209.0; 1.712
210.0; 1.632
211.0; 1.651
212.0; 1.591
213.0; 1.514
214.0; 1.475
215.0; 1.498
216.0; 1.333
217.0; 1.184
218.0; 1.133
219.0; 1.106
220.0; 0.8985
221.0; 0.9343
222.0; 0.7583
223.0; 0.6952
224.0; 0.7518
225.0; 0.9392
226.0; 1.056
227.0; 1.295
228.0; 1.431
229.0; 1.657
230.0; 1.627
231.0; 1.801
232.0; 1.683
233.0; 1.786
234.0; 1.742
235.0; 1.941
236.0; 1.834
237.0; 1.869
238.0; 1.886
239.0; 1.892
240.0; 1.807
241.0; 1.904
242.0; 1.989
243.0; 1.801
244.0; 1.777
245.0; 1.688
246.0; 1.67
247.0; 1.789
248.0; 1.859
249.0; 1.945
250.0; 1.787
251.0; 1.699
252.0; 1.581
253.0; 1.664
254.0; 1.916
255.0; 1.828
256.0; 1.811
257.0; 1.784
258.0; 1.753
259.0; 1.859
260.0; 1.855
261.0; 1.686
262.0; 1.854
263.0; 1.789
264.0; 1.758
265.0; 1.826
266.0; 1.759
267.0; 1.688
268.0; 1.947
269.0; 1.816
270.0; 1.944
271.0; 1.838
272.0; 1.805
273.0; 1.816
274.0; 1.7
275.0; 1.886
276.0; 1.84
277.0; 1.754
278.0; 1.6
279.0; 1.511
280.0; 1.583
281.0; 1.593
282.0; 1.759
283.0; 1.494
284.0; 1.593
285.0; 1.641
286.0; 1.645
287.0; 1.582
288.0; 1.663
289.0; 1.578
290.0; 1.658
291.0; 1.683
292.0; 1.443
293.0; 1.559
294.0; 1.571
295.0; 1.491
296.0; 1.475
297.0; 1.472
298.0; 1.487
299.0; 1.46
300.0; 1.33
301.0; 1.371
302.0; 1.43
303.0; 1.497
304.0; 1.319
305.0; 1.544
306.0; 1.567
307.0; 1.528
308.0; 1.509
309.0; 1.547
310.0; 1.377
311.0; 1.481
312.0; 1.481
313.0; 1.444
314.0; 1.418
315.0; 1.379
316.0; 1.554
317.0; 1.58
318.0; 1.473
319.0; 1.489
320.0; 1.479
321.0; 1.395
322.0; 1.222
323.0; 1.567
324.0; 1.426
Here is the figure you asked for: 4.3 keV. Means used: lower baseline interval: 1.51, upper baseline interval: 1.8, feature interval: 1.48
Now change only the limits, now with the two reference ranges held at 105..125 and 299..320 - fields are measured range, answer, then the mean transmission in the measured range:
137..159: 1.96 keV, 1.45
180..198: -0.88 keV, 1.64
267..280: -2.44 keV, 1.78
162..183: 1.32 keV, 1.48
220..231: 2.85 keV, 1.14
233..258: -4.79 keV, 1.81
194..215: -1.60 keV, 1.67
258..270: -2.43 keV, 1.81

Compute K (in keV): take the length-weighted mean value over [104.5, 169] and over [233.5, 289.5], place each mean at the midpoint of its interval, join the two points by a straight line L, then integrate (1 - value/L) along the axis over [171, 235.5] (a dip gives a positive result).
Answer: 4.0 keV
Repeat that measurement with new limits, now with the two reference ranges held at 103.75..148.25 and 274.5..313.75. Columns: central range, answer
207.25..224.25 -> 2.4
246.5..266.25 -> -3.5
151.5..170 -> -0.5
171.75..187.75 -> -0.8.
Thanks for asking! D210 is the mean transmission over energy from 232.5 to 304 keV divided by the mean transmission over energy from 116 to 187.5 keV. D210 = 1.23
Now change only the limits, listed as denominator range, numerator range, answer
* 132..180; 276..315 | 1.08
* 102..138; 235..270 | 1.23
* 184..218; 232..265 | 1.11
